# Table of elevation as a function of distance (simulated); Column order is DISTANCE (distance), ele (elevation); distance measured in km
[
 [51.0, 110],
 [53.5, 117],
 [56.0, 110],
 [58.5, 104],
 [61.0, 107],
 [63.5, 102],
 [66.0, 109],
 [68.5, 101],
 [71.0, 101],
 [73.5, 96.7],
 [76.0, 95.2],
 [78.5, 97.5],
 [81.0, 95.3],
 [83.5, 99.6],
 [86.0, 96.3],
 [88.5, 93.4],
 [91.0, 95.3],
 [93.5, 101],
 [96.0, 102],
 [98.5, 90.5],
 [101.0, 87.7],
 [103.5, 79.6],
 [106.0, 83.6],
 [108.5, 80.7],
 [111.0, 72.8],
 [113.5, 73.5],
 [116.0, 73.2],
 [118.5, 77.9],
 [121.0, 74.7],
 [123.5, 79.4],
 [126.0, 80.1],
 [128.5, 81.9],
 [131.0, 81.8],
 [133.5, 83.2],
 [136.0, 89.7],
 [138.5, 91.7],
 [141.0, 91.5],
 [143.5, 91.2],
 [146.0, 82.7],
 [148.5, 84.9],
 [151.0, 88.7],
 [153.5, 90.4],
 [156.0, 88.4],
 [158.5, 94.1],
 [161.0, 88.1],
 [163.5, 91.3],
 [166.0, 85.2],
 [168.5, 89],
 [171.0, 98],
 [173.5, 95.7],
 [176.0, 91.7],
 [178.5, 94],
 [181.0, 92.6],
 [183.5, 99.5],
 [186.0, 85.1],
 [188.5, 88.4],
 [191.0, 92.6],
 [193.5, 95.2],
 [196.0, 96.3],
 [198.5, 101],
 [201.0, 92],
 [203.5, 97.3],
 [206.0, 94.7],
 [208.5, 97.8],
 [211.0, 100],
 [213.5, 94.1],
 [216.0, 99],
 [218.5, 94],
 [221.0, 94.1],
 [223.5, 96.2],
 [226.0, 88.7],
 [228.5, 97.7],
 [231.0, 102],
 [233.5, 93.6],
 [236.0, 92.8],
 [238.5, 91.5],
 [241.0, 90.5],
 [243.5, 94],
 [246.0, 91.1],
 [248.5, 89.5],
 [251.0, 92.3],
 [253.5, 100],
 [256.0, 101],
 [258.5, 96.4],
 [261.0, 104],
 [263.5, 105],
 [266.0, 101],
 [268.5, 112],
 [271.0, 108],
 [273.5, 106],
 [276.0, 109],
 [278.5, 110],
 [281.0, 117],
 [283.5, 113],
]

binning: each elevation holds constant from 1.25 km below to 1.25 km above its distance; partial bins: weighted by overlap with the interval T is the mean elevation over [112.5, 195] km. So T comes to 87.5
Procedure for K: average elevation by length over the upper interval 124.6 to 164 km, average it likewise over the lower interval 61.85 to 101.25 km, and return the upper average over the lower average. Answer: 0.89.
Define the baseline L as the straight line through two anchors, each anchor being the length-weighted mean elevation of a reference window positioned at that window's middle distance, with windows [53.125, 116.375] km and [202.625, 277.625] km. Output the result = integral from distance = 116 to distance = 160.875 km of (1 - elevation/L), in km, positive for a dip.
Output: 5.0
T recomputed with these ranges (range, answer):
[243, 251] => 91.4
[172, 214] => 94.6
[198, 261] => 95.4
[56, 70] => 105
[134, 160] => 89.1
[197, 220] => 96.6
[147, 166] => 89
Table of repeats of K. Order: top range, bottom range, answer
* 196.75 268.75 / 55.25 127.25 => 1.05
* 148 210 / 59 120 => 1.00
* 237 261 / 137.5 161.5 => 1.06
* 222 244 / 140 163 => 1.06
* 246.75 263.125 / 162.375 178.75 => 1.06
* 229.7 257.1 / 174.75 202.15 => 1.01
